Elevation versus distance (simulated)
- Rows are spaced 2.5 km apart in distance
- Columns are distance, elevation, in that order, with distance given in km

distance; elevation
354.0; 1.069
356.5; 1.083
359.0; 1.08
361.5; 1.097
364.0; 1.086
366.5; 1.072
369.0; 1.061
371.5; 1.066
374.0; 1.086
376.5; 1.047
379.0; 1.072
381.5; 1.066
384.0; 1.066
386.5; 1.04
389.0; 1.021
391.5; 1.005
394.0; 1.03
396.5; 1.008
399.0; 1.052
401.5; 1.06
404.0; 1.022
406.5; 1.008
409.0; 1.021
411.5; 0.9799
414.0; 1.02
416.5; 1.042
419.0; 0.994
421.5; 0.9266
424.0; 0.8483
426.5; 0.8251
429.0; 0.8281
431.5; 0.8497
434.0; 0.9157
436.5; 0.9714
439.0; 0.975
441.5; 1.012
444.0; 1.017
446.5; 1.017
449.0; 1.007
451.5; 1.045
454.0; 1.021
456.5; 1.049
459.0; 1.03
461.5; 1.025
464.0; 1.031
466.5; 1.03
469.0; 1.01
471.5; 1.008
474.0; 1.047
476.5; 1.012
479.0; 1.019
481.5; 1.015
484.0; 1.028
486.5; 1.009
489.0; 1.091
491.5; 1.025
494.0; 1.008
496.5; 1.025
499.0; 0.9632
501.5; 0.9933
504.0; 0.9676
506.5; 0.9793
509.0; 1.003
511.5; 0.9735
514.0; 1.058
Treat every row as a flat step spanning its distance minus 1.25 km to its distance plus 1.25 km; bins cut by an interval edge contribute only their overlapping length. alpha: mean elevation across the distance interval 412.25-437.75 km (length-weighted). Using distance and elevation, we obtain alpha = 0.923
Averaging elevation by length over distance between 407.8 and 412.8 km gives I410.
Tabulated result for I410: 1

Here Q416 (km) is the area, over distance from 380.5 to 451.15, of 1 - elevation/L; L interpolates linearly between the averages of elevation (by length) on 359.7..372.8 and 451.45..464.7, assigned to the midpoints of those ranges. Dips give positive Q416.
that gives 4.42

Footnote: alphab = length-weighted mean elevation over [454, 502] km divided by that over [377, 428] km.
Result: 1.0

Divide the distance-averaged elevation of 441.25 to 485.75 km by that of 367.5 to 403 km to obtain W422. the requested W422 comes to 1.0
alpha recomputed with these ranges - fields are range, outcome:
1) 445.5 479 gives 1.03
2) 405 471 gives 0.981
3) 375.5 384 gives 1.06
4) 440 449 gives 1.01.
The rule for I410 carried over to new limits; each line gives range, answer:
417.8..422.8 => 0.959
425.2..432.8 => 0.835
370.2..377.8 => 1.07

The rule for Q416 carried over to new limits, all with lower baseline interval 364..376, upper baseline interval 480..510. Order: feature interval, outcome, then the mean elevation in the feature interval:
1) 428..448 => 1.7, 0.95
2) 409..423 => 0.7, 0.992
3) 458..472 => 0.0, 1.02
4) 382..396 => 0.4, 1.03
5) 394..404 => 0.2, 1.04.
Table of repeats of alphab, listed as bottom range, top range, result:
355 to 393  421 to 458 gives 0.90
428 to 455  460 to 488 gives 1.05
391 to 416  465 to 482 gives 1.00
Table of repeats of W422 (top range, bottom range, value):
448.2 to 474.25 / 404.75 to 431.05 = 1.08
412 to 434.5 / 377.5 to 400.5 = 0.88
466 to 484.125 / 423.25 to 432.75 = 1.22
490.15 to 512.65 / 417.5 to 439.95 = 1.10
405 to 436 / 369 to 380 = 0.88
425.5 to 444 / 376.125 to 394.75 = 0.88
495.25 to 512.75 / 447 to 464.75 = 0.96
